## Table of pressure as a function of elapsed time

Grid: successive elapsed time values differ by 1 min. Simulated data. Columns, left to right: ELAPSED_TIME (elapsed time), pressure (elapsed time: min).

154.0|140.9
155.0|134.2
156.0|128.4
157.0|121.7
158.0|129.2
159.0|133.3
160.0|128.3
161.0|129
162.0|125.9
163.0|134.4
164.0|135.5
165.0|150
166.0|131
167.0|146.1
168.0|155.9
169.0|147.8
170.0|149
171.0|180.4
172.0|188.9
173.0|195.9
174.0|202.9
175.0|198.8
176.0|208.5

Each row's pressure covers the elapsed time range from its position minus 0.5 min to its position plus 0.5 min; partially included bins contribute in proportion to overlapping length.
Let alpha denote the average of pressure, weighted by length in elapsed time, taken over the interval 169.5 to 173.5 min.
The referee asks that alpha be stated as 179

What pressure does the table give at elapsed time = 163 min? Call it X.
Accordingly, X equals 134.4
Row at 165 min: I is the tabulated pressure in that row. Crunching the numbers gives 150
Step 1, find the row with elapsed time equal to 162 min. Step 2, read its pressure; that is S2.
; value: 125.9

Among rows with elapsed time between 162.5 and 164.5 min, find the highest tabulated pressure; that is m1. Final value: 135.5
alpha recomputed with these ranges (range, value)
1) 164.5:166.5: 140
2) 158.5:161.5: 130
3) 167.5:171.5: 158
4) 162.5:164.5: 135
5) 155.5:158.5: 126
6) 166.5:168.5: 151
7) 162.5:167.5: 139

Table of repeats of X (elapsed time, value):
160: 128.3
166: 131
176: 208.5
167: 146.1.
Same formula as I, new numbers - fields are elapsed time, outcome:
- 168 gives 155.9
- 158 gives 129.2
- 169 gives 147.8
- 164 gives 135.5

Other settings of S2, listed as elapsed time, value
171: 180.4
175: 198.8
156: 128.4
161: 129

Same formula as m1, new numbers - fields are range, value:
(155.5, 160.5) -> 133.3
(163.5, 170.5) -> 155.9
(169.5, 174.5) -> 202.9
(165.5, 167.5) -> 146.1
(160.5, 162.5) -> 129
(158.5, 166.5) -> 150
